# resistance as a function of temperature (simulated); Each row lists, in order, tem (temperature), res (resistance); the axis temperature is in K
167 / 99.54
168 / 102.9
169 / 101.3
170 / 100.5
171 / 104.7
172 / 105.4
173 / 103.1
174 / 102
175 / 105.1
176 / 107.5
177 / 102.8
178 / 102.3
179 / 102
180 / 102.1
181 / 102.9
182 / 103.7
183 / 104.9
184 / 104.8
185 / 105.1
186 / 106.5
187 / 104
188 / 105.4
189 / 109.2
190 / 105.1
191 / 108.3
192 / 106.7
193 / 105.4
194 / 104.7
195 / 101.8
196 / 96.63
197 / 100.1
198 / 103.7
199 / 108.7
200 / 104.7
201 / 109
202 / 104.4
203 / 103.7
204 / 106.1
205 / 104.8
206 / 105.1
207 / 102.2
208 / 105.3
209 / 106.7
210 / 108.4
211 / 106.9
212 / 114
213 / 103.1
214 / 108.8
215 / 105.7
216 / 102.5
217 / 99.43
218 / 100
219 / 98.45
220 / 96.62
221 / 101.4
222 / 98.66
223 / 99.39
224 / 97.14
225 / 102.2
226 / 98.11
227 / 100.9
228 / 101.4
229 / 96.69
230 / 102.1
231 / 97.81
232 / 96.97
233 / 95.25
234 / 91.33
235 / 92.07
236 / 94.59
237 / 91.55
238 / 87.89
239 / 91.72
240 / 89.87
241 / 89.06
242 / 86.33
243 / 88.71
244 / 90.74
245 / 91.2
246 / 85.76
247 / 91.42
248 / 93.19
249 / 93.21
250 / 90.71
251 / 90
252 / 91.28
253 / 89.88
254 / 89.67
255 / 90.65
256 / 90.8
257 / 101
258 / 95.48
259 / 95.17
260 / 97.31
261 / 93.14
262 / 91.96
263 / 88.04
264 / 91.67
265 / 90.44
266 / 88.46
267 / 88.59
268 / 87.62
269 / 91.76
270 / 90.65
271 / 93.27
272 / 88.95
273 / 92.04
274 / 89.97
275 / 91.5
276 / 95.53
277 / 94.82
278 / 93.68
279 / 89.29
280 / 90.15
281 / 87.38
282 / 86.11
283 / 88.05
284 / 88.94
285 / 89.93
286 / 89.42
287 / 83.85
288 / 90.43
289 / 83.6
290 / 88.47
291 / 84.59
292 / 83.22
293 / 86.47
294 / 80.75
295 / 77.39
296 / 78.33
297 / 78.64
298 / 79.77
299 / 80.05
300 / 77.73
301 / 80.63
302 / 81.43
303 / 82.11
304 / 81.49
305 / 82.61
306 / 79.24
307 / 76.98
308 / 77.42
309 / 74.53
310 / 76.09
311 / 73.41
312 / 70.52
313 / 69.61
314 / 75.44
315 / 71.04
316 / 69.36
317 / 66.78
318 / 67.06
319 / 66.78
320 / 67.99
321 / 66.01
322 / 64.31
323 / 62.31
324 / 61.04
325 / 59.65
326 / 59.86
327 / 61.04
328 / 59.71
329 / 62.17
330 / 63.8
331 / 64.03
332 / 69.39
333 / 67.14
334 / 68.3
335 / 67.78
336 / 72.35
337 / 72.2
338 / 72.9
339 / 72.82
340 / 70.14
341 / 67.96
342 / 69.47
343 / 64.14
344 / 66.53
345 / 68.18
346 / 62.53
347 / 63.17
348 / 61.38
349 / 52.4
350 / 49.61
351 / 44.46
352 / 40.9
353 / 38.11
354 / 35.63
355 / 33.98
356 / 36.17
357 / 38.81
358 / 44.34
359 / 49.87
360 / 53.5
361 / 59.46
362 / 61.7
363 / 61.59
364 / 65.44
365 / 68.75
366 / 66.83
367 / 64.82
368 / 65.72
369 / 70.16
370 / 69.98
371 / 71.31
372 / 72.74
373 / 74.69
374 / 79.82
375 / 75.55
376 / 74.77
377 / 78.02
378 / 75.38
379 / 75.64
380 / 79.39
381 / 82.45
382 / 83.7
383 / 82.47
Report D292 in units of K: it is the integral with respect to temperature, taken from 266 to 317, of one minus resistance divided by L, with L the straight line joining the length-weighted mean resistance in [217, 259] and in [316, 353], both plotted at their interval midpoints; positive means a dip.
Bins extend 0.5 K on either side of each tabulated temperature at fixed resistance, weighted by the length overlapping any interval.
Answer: -4.1 K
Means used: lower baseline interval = 94.2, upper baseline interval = 63.5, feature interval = 83.5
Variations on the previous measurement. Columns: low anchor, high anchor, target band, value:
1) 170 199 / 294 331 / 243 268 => -1.6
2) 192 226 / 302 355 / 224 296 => -3.3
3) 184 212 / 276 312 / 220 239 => 0.2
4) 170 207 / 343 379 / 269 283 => -1.5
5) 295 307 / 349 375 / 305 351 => 1.7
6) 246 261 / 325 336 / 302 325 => -0.3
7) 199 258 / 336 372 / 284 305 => -1.5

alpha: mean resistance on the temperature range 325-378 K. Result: 62.1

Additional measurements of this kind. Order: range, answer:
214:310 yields 90.4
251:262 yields 93.2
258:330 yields 80.9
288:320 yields 77.5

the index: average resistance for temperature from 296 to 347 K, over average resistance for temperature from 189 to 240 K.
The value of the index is 0.69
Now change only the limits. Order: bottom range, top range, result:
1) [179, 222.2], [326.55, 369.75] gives 0.57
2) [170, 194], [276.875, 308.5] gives 0.80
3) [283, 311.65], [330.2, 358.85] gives 0.71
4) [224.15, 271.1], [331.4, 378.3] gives 0.67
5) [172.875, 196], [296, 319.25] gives 0.73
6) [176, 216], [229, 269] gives 0.88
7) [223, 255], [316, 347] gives 0.71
